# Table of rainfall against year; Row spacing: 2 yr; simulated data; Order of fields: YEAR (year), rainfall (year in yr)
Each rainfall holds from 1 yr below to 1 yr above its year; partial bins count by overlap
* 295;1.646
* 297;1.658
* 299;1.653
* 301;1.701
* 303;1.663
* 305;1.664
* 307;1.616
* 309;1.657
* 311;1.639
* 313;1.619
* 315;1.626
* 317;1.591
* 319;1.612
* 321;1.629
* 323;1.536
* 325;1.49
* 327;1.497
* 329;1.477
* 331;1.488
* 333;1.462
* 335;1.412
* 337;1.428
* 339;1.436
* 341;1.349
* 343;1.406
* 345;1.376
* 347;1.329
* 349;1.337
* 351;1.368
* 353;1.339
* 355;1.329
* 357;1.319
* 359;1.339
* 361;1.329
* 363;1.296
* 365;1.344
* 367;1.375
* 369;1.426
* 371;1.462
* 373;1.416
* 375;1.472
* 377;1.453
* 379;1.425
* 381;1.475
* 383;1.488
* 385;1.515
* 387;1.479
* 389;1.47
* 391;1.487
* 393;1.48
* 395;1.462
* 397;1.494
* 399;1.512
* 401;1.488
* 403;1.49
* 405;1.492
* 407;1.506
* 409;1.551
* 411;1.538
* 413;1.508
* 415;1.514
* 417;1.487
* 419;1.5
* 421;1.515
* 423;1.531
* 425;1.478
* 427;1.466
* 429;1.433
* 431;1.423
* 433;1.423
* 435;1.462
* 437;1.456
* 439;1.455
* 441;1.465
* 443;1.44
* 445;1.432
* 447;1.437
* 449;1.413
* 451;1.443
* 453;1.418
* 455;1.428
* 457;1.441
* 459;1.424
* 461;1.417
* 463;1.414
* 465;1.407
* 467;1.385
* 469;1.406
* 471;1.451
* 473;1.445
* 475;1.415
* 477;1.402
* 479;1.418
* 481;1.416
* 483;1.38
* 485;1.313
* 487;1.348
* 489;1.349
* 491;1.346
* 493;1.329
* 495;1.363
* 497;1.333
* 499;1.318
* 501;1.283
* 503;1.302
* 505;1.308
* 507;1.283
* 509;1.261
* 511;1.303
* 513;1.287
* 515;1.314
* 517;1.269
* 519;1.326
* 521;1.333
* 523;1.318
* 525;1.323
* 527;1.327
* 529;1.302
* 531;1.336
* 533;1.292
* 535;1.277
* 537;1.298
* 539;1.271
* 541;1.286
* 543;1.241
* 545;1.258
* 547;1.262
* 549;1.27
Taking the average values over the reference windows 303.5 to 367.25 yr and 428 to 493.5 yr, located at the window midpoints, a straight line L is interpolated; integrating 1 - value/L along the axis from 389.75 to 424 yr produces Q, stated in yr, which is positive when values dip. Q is -1.6 yr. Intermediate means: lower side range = 1.46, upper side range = 1.41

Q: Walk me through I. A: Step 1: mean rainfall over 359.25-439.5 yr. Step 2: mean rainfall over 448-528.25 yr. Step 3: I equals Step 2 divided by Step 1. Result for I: 0.93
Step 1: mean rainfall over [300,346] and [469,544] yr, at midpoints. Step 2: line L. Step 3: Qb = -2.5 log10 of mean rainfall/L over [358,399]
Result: 0.03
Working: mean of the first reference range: 1.54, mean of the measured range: 1.44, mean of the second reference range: 1.33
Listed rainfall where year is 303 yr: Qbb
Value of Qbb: 1.663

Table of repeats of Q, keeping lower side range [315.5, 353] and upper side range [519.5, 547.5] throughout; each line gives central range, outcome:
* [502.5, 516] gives 0.2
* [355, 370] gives 0.9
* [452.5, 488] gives -1.6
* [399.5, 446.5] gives -3.3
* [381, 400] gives -1.0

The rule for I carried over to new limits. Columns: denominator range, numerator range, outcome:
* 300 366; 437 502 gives 0.95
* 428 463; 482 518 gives 0.92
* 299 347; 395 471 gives 0.95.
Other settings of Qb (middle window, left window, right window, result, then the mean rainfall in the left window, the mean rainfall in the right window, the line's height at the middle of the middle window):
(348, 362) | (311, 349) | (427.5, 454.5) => 0.11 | 1.49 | 1.44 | 1.48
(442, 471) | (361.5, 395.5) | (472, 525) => -0.04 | 1.44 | 1.34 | 1.37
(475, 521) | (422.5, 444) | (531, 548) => 0.01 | 1.46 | 1.28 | 1.35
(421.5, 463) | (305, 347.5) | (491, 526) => -0.05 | 1.51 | 1.31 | 1.38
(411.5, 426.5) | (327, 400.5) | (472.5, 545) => -0.09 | 1.42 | 1.32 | 1.38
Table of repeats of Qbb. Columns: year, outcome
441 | 1.465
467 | 1.385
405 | 1.492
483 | 1.38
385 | 1.515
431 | 1.423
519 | 1.326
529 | 1.302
